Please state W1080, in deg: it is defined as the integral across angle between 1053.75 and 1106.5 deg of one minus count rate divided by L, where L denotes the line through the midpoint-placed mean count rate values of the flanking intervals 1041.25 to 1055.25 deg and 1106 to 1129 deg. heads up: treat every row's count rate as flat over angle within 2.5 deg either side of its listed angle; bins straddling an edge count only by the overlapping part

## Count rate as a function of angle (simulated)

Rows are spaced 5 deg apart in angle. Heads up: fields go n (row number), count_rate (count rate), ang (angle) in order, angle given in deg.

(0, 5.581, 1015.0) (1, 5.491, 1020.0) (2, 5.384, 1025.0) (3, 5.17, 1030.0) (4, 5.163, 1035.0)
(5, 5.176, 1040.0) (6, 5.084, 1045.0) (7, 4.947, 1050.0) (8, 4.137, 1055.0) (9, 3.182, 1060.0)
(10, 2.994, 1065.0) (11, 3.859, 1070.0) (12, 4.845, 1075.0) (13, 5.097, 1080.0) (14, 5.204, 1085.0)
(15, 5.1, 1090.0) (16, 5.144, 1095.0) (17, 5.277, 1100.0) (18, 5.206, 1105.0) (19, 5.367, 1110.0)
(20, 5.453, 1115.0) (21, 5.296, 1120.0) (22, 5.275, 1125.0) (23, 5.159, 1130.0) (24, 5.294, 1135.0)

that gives 5.60 deg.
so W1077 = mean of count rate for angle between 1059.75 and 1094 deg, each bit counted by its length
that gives 4.44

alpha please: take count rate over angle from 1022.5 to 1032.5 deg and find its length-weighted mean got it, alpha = 5.28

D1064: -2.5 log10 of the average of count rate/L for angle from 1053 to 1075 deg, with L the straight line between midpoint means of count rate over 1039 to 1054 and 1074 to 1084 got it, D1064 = 0.333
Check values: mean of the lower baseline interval 4.97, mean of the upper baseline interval 5.02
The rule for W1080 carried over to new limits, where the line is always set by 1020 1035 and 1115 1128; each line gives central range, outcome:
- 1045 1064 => 4.2 deg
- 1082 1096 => 0.4 deg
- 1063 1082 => 3.9 deg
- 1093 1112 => 0.2 deg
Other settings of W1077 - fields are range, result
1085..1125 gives 5.26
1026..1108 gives 4.74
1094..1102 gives 5.22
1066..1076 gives 4.07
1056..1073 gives 3.46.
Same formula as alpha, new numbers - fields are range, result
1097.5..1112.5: 5.28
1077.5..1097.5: 5.14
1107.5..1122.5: 5.37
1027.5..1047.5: 5.15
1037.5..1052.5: 5.07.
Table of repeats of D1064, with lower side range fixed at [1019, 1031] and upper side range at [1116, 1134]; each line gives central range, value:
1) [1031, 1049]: 0.04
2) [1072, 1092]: 0.06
